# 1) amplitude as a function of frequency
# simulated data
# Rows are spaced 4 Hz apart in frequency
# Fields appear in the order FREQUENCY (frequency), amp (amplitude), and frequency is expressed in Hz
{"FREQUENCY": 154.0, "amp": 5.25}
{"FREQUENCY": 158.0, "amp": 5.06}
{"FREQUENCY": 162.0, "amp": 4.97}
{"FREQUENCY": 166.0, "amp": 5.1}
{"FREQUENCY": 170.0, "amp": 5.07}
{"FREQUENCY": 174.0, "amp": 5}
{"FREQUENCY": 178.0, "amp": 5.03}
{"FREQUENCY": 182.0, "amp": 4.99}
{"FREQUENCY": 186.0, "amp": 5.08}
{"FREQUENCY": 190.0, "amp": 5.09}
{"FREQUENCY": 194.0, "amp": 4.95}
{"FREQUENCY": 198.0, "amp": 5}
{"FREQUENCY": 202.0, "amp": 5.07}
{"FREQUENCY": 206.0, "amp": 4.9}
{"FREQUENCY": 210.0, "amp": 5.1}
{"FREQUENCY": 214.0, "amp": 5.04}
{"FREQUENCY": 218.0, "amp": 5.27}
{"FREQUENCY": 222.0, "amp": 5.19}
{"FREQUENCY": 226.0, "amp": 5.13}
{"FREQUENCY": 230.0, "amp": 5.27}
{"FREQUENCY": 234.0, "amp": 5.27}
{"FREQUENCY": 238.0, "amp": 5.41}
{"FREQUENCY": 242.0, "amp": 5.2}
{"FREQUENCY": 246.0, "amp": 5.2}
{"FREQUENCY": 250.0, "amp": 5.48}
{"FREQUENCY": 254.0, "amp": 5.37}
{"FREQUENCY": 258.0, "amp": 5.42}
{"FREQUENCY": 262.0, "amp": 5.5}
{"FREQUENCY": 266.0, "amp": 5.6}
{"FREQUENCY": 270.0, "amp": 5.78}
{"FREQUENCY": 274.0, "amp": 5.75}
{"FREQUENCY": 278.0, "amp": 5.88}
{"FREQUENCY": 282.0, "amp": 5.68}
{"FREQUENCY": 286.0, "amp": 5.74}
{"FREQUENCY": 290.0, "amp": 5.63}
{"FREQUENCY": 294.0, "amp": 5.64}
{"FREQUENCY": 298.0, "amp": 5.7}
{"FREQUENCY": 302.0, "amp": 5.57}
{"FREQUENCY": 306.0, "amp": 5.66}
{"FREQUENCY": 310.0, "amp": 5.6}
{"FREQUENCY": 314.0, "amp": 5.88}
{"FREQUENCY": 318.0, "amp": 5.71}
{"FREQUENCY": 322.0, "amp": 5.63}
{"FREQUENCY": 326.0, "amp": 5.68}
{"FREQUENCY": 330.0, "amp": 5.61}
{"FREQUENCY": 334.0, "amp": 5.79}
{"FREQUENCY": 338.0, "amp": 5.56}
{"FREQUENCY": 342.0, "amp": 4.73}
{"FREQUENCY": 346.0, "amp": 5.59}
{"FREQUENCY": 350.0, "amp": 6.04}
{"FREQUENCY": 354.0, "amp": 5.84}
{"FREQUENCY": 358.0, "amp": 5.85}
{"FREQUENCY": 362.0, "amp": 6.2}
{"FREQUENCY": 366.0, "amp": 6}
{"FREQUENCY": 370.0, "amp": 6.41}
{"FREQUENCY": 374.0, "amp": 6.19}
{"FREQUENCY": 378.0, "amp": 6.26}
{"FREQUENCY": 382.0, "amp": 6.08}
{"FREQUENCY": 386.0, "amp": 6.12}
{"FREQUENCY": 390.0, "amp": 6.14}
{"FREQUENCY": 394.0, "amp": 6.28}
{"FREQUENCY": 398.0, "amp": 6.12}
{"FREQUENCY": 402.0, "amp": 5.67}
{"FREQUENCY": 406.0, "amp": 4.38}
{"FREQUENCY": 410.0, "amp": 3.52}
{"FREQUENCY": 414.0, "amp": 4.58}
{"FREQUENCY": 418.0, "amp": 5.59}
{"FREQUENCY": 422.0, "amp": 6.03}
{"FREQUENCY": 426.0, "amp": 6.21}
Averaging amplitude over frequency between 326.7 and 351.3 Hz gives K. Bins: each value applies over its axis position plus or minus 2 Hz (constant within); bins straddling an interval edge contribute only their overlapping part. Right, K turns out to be 5.55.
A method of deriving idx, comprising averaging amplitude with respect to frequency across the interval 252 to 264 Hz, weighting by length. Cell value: 5.43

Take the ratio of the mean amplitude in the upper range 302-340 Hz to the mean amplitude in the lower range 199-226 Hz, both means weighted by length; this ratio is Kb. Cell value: 1.11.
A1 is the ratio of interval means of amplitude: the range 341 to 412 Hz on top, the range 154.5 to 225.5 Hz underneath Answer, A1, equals 1.14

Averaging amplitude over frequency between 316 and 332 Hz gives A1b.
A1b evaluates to 5.66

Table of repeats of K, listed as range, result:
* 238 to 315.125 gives 5.59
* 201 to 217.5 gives 5.05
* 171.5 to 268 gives 5.19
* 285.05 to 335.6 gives 5.68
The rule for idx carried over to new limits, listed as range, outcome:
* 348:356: 5.94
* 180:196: 5.03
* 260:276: 5.66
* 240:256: 5.31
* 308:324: 5.71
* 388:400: 6.18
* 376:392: 6.15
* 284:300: 5.68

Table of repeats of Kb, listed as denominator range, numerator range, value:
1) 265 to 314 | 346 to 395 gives 1.07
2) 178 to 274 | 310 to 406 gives 1.12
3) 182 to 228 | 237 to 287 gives 1.09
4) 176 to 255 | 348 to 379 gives 1.18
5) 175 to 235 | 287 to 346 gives 1.10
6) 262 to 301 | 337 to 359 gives 0.98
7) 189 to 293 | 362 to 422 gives 1.07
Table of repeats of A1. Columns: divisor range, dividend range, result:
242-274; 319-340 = 1.03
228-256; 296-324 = 1.07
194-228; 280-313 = 1.11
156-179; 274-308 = 1.13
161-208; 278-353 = 1.12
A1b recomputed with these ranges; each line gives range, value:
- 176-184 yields 5.01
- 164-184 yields 5.04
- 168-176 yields 5.04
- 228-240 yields 5.32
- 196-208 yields 4.99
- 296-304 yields 5.63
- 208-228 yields 5.15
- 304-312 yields 5.63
